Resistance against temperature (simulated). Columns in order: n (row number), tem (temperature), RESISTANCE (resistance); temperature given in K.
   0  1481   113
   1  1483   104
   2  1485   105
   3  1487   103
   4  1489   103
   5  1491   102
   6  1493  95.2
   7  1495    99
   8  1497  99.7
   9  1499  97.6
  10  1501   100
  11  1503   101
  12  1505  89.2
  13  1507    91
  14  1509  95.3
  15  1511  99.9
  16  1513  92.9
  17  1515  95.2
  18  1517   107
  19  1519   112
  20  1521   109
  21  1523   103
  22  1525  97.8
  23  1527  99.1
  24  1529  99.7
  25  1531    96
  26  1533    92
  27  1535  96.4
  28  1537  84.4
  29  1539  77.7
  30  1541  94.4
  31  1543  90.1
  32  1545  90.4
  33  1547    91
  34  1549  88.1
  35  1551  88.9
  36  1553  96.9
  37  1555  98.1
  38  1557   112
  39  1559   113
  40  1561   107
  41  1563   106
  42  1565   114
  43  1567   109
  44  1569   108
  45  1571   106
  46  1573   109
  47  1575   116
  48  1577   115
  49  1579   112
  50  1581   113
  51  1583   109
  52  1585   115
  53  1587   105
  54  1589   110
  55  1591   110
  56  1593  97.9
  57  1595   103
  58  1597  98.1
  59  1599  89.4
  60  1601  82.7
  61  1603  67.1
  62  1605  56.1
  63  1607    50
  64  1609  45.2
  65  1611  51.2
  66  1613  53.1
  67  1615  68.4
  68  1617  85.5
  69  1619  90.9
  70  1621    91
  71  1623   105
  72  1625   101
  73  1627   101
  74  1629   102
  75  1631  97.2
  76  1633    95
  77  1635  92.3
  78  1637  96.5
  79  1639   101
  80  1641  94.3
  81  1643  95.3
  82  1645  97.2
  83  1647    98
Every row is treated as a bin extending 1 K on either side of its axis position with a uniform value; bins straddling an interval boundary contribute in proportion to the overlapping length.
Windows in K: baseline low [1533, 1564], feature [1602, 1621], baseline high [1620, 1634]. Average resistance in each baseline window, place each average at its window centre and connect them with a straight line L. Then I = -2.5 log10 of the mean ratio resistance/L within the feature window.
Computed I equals 0.46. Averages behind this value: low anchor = 95.5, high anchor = 98.9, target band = 64.5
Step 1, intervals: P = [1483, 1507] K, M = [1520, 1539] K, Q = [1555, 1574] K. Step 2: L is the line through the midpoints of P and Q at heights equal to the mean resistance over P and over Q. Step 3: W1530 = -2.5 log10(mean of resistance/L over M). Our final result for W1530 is 0.08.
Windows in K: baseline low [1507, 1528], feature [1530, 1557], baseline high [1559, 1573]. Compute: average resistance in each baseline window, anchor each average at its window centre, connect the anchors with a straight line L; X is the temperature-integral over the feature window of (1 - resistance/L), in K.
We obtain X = 3.4 K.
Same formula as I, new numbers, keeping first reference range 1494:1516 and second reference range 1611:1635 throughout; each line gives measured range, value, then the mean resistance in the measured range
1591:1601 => -0.08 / 97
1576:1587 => -0.22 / 112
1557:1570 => -0.19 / 110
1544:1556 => 0.01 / 92.2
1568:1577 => -0.20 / 110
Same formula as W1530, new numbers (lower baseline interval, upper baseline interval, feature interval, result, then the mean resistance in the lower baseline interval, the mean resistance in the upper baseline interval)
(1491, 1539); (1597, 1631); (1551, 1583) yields -0.232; 97.6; 78.7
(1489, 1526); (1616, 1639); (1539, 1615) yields 0.035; 99.4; 96.3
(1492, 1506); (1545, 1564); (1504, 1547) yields 0.030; 97.4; 99.6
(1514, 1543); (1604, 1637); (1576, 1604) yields -0.180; 97.2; 80.8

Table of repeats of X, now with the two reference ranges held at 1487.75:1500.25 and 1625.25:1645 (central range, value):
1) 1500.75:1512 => 0.4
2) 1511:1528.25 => -0.5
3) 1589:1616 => 6.0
